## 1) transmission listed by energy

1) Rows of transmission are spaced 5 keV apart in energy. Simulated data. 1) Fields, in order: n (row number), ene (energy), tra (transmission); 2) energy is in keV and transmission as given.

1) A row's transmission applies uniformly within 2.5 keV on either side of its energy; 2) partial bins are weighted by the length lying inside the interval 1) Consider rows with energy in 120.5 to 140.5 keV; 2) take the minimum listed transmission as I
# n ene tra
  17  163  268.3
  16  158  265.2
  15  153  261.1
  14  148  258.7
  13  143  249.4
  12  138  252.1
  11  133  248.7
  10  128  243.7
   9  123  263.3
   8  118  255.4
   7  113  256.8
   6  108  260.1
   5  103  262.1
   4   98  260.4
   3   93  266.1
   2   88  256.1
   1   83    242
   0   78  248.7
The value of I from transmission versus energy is 243.7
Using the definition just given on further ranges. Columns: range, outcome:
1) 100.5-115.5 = 256.8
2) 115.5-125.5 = 255.4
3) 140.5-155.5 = 249.4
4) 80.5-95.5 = 242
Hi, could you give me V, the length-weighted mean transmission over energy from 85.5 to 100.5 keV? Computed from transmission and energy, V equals 261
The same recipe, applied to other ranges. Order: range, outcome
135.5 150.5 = 253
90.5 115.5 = 261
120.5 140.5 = 252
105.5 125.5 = 259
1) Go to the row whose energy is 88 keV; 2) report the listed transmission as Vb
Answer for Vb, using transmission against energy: 256.1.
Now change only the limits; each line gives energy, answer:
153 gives 261.1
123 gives 263.3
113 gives 256.8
